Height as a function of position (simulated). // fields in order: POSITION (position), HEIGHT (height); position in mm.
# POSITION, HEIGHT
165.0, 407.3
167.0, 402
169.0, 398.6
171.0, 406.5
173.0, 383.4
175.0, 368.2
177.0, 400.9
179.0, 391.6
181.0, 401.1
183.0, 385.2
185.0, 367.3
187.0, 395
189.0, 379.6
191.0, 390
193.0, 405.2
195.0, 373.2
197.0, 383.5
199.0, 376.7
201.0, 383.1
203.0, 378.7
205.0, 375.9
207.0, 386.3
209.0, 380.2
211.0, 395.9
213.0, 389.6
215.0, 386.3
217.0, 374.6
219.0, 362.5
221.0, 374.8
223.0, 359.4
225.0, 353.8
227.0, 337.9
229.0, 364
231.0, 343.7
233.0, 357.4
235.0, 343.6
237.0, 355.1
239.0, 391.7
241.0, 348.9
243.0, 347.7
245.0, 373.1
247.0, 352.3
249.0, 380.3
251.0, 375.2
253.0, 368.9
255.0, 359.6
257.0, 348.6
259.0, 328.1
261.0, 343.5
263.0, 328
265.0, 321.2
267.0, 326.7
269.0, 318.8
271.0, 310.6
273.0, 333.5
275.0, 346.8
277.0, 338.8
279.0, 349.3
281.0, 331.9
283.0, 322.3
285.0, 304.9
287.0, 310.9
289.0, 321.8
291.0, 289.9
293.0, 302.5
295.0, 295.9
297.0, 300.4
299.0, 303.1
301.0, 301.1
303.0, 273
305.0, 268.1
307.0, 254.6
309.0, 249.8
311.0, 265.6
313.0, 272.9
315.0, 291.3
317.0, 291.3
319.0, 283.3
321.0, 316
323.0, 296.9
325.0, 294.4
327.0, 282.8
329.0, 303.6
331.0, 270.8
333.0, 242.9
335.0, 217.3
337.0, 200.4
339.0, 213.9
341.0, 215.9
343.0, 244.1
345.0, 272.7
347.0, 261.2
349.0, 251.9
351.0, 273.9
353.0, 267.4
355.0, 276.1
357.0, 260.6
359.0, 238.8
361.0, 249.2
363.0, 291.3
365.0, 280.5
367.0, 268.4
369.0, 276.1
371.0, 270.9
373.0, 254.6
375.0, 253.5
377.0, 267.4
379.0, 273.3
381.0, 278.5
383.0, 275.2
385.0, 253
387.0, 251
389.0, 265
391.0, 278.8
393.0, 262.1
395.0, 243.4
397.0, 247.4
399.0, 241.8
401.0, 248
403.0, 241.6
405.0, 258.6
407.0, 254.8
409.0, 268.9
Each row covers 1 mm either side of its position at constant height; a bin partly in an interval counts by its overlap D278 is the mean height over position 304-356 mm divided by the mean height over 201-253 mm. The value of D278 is 0.7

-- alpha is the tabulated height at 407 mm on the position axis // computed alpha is 254.8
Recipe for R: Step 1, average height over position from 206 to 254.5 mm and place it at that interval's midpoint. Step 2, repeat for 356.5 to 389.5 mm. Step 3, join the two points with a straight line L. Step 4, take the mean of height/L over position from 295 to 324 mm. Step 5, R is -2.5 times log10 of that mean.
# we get 0.10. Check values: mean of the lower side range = 367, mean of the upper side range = 265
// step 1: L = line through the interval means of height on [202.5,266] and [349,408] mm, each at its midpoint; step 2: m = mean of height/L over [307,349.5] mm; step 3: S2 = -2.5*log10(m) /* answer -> 0.13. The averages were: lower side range 362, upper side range 262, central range 264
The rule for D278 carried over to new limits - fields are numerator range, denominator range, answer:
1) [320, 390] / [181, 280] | 0.73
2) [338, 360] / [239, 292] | 0.75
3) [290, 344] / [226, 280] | 0.78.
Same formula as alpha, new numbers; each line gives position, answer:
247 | 352.3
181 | 401.1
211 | 395.9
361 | 249.2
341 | 215.9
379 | 273.3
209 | 380.2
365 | 280.5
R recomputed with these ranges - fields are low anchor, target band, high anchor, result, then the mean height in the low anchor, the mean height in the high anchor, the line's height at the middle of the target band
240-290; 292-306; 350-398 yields 0.087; 340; 265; 316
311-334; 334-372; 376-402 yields 0.079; 285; 260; 274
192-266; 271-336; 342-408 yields 0.064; 365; 262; 312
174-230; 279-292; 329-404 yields 0.003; 379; 257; 317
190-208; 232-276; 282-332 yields -0.037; 384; 291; 336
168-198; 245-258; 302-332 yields -0.097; 389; 281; 334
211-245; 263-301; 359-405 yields 0.032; 363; 262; 328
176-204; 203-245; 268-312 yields -0.025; 387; 304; 359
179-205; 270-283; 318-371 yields -0.055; 385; 264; 318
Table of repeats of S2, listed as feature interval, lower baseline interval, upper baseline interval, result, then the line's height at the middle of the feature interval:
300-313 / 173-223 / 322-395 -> 0.12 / 301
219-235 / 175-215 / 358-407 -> 0.03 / 365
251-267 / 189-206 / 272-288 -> 0.00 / 343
